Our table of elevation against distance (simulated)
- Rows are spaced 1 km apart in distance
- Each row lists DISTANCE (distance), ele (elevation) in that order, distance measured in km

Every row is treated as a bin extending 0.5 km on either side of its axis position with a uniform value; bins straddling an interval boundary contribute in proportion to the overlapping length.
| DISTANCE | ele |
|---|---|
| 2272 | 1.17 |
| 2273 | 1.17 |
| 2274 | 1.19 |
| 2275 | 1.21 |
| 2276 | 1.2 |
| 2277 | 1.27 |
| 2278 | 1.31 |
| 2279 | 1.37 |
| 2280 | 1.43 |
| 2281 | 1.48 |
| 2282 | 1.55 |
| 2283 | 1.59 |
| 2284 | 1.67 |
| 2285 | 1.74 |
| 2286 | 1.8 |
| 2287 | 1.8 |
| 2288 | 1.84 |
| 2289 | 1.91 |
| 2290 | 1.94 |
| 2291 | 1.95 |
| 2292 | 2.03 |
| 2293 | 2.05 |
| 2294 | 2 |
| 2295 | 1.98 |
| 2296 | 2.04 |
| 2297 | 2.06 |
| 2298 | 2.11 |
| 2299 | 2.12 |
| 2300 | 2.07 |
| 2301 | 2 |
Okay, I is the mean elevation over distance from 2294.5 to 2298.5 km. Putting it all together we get 2.05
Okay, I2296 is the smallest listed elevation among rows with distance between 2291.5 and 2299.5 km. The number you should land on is 1.98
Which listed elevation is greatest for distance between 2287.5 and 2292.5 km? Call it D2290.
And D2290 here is 2.03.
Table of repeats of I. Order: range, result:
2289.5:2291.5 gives 1.94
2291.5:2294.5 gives 2.03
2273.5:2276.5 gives 1.2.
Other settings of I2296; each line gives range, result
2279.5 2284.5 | 1.43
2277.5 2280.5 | 1.31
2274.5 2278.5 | 1.2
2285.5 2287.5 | 1.8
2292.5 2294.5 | 2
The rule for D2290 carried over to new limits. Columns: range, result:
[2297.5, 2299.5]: 2.12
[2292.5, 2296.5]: 2.05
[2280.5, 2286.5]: 1.8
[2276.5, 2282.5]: 1.55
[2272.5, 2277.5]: 1.27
